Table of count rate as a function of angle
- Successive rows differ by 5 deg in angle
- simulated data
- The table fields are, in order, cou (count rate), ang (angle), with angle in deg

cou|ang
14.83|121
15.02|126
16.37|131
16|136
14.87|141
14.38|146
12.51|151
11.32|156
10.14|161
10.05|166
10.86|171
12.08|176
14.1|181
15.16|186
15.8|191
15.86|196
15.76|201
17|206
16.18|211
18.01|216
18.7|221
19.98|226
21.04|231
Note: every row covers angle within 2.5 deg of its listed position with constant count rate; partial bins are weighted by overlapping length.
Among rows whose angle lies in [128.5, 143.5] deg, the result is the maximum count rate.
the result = 16.37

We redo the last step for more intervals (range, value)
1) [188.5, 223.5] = 18.7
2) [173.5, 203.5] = 15.86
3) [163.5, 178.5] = 12.08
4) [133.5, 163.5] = 16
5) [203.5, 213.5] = 17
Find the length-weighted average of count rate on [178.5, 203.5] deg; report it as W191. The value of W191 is 15.3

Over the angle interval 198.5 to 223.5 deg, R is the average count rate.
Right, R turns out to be 17.1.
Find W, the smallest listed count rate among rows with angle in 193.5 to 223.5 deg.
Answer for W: 15.76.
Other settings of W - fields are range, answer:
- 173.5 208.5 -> 12.08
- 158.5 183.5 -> 10.05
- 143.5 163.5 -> 10.14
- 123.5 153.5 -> 12.51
